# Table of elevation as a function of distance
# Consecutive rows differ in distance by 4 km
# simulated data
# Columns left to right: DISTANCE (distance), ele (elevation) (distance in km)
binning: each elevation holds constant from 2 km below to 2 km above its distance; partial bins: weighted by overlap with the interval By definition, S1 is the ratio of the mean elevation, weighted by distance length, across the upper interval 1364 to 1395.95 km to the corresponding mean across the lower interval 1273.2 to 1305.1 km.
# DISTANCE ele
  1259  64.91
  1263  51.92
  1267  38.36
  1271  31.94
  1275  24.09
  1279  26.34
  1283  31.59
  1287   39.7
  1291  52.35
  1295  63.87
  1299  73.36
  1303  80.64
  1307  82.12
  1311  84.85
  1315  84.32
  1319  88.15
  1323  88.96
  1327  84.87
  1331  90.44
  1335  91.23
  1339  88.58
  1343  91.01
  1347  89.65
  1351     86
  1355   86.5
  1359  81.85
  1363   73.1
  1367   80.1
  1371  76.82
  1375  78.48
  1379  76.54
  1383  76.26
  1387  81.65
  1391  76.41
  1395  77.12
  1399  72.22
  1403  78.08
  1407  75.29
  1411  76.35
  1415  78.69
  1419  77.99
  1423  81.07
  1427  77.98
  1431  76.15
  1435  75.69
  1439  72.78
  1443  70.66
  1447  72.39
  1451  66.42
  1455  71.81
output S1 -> 1.6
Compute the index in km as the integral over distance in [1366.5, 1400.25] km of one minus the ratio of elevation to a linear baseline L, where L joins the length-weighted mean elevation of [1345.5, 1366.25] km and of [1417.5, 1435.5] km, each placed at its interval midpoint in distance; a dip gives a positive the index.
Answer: 1.6 km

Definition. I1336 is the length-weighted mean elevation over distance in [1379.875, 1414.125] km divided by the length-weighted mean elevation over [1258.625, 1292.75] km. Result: 1.97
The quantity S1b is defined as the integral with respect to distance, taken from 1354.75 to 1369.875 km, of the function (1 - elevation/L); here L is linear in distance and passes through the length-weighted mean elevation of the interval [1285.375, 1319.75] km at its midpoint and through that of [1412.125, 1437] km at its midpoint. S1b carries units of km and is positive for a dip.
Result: -0.9 km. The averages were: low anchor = 71.9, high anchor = 77.9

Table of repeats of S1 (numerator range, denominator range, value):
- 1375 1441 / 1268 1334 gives 1.20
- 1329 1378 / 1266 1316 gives 1.54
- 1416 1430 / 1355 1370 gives 0.99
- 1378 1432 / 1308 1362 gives 0.89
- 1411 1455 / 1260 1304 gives 1.61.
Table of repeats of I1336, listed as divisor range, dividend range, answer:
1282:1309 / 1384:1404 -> 1.25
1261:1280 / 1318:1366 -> 2.47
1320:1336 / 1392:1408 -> 0.85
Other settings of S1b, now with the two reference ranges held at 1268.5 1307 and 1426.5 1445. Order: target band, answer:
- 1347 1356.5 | -4.31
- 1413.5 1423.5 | -1.06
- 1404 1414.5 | -1.00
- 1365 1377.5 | -3.00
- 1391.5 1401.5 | -1.12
